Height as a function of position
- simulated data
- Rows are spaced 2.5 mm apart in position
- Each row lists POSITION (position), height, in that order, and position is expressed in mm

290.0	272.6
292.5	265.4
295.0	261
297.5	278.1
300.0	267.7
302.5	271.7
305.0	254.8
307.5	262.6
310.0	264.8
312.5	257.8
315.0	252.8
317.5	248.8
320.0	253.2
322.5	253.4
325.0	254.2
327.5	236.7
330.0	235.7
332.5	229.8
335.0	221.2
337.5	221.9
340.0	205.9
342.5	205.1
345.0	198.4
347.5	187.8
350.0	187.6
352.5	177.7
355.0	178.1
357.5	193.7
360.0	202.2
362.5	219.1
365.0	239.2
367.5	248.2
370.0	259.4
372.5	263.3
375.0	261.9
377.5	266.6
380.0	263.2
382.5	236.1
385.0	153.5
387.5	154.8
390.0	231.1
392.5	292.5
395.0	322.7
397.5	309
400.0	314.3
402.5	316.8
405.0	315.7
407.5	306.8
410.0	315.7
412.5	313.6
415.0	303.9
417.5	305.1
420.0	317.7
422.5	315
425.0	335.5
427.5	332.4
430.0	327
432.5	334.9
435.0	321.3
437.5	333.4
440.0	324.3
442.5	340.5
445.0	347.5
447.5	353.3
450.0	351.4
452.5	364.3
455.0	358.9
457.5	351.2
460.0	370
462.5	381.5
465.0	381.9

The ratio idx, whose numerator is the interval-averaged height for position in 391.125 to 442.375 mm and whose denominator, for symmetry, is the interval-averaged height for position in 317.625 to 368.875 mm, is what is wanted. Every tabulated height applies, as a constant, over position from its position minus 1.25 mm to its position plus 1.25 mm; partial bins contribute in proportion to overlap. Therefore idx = 1.5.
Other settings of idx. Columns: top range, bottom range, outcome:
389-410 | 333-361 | 1.52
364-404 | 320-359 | 1.21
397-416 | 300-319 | 1.20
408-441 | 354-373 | 1.43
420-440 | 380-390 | 1.66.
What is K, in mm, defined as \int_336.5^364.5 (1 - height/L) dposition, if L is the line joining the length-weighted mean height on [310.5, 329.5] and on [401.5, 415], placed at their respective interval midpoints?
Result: 7.5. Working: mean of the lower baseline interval 251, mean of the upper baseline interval 313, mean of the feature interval 199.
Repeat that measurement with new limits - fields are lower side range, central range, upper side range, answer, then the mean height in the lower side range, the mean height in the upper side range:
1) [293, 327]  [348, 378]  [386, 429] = 6.28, 260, 299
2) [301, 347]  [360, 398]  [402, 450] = 5.39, 240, 325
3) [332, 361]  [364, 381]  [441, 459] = -1.38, 200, 352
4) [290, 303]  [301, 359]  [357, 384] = 6.49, 269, 242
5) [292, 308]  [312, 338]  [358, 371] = 1.04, 266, 231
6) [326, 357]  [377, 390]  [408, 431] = 2.56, 207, 318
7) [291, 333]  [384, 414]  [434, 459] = 3.29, 256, 345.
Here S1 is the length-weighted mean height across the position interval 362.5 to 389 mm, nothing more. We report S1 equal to 234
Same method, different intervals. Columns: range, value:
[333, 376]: 216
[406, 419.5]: 310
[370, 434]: 288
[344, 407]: 241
